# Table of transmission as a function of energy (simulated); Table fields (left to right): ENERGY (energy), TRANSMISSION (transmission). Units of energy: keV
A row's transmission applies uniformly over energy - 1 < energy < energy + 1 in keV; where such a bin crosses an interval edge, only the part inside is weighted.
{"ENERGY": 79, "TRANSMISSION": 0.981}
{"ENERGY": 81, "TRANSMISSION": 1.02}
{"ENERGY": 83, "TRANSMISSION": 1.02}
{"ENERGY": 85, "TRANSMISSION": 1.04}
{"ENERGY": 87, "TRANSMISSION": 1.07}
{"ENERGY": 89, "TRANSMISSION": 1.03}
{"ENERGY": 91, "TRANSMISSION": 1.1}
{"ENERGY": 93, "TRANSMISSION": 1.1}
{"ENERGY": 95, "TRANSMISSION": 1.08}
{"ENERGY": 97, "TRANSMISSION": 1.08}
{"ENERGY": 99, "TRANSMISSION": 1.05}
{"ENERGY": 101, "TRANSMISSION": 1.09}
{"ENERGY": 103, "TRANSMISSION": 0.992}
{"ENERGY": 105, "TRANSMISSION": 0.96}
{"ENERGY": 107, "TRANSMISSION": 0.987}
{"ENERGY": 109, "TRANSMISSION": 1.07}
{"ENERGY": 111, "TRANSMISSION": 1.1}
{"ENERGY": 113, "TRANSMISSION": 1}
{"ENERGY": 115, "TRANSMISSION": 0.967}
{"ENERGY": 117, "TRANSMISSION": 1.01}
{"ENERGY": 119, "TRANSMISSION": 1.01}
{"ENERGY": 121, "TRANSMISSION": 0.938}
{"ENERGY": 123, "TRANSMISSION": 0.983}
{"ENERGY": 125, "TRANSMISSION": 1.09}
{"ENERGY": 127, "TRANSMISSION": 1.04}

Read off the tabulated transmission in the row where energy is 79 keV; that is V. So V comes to 0.981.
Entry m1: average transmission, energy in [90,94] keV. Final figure 1.1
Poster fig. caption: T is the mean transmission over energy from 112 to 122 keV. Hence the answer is 0.985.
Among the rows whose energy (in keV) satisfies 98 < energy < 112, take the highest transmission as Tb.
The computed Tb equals 1.1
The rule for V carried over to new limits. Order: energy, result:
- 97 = 1.08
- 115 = 0.967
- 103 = 0.992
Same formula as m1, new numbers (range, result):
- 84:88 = 1.06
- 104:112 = 1.03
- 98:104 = 1.04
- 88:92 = 1.06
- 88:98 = 1.08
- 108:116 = 1.03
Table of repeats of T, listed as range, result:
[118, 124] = 0.977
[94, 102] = 1.08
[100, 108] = 1.01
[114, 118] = 0.988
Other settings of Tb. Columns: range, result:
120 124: 0.983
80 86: 1.04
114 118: 1.01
